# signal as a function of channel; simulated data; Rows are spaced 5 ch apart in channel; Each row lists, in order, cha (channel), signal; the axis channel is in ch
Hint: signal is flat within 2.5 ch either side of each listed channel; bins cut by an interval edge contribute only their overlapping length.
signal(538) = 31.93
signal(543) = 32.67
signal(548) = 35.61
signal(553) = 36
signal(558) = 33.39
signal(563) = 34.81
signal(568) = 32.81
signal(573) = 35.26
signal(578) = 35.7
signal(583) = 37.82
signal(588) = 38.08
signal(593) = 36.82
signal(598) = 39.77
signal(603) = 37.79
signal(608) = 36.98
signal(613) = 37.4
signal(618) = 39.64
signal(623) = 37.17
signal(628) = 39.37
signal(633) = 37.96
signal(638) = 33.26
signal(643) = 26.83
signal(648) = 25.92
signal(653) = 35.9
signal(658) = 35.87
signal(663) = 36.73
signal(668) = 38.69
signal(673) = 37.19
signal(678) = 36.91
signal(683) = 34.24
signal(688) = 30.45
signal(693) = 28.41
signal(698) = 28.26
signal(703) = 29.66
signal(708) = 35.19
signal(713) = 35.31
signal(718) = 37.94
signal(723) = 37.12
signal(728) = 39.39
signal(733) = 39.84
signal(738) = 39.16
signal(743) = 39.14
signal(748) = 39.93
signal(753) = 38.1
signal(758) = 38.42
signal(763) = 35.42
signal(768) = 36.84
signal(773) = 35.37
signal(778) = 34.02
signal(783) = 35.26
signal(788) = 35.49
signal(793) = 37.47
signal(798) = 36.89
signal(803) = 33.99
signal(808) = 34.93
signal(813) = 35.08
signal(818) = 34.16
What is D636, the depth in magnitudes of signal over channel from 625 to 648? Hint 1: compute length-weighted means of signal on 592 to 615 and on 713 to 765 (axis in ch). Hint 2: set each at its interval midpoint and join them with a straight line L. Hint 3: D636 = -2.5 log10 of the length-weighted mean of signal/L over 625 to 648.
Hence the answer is 0.14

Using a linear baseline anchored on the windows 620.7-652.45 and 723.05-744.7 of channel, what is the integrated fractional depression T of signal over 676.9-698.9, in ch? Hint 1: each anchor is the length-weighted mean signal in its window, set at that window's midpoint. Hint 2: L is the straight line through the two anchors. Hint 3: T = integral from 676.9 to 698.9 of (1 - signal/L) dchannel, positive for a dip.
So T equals 2.95 ch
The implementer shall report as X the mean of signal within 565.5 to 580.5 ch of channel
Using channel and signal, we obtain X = 34.6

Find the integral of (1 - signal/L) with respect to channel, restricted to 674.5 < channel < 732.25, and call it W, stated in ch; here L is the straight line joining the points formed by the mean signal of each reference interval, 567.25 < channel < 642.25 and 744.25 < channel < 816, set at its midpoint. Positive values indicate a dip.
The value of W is 3.8 ch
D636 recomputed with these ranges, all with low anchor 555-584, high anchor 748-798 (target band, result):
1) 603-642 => -0.05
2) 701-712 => 0.09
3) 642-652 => 0.27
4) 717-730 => -0.06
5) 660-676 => -0.05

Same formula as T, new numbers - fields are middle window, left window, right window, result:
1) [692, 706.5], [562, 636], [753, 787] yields 2.9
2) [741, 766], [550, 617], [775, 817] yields -1.8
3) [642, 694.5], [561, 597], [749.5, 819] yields 3.4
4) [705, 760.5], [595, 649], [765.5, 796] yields -3.5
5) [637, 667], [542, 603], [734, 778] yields 3.2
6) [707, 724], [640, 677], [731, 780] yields -0.1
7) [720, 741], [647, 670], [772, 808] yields -2.1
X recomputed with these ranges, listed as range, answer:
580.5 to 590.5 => 38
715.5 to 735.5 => 38.6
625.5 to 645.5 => 34.4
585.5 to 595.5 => 37.5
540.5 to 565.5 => 34.5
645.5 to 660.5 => 32.6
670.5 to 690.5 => 34.7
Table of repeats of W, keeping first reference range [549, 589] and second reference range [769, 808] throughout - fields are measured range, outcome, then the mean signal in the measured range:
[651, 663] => -0.2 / 36.1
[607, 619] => -0.9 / 37.9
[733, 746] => -1.4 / 39.3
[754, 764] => -0.5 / 37.3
